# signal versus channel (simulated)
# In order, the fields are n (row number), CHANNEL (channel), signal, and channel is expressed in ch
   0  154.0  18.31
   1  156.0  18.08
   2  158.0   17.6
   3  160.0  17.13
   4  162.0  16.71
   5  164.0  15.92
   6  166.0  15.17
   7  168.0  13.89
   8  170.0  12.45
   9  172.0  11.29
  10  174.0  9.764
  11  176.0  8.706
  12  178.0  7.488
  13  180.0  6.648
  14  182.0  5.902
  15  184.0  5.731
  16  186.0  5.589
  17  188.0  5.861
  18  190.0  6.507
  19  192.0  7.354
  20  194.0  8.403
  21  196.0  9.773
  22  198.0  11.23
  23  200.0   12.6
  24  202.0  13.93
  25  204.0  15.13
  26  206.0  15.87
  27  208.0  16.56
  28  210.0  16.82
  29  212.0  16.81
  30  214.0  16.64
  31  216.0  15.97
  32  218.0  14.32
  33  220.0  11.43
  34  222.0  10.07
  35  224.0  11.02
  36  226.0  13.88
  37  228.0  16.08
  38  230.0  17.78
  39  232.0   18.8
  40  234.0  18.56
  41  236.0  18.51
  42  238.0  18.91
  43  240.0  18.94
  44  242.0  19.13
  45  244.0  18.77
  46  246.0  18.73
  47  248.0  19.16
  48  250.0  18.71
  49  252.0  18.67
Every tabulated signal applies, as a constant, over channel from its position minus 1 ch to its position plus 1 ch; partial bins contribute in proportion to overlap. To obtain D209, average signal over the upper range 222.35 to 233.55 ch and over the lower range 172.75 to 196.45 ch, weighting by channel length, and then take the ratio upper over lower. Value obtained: 2.10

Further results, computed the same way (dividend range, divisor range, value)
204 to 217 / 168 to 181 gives 1.68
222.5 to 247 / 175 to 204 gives 2.03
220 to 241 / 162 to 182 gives 1.42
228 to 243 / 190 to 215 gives 1.41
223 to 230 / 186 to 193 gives 2.21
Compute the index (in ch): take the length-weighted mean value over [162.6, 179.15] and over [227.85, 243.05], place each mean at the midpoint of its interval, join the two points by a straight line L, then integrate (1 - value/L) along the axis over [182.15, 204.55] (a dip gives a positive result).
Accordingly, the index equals 8.3 ch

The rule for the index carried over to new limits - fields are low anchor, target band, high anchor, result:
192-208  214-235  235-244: 1.97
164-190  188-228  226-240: 3.70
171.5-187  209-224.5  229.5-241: 0.54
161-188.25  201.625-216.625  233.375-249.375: -1.42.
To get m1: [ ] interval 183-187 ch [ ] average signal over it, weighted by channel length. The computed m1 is 5.66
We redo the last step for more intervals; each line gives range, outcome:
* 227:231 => 16.9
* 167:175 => 11.8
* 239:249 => 18.9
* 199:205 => 13.9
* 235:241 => 18.8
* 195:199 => 10.5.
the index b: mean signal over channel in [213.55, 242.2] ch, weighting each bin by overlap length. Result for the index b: 15.9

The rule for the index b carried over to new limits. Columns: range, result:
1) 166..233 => 11.9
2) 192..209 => 12.6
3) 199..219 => 15.5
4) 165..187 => 9.33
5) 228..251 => 18.6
